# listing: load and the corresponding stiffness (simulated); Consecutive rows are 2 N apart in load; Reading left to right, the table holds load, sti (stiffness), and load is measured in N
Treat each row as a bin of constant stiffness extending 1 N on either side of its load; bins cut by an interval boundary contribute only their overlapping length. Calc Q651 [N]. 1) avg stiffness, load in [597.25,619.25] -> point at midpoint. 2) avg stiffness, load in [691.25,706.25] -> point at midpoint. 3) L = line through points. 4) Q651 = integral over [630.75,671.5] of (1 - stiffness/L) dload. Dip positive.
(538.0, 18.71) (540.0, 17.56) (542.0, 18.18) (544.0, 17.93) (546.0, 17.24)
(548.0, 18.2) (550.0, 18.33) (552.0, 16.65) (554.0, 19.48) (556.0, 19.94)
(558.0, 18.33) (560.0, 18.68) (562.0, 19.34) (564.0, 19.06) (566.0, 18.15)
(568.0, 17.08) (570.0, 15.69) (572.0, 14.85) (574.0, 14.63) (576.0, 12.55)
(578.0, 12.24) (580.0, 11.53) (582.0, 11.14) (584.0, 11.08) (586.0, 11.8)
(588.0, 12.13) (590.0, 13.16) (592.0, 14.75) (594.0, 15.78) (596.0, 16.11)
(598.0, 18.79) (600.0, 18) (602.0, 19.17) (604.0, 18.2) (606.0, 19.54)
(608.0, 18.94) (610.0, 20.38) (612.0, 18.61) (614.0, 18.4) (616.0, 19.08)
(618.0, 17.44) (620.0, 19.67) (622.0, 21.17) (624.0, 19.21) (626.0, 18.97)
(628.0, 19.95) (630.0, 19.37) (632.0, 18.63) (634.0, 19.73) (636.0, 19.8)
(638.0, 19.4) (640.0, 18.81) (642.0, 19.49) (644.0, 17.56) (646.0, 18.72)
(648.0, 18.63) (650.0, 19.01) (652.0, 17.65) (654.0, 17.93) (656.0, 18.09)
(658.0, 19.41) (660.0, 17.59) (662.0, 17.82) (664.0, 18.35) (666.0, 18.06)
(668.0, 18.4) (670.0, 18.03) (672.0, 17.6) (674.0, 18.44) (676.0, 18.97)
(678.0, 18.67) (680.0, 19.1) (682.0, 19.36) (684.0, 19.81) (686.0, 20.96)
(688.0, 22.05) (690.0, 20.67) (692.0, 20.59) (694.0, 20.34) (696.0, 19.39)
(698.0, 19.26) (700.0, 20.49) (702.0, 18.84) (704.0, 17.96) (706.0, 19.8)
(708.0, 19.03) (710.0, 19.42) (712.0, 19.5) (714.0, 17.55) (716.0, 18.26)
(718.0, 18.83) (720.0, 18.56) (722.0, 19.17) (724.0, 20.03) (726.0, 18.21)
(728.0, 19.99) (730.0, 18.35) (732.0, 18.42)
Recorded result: 1.28 N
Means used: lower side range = 18.8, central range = 18.5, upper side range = 19.6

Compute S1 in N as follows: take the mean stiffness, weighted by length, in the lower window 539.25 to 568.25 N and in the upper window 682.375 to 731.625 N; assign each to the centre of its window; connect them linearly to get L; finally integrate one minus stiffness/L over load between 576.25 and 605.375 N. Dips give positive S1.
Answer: 6.3 N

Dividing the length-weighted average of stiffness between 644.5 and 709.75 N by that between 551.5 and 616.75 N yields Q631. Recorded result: 1.16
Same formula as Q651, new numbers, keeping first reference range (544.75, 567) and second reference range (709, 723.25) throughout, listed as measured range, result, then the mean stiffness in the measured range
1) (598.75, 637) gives -1.2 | 19.2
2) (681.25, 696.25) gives -1.4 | 20.5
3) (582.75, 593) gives 3.3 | 12.5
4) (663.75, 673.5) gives 0.3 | 18.1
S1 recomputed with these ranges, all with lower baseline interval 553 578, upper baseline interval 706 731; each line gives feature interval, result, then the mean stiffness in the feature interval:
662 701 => -1.79 N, 19.4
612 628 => -1.25 N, 19.2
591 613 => -0.59 N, 18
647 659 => -0.19 N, 18.5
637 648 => -0.46 N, 18.8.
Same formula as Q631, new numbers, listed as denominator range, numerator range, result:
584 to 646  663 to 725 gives 1.07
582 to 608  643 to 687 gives 1.18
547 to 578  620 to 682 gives 1.09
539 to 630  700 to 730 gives 1.11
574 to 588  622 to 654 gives 1.59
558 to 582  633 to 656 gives 1.19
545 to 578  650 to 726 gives 1.10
